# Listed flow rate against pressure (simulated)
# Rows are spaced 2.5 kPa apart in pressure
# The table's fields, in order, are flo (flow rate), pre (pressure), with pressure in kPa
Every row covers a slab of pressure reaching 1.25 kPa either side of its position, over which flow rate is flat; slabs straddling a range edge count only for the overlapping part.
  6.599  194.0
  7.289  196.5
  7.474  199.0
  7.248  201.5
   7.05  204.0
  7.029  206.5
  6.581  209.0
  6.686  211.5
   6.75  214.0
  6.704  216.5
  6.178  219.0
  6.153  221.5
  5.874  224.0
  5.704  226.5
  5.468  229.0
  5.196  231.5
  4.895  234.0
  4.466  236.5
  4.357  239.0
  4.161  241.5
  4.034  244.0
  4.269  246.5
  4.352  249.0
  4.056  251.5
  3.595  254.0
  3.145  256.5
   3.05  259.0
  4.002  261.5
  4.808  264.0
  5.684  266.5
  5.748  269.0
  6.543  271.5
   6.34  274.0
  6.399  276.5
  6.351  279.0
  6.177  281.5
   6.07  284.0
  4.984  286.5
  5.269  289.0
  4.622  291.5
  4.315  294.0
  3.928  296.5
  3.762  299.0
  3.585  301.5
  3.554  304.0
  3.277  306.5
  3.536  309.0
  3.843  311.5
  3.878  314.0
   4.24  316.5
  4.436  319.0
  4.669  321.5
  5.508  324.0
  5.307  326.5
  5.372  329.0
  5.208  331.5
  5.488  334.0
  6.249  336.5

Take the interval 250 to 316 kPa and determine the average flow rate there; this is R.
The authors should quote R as 4.63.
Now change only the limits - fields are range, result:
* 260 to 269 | 4.91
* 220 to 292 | 5.03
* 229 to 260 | 4.19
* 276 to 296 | 5.43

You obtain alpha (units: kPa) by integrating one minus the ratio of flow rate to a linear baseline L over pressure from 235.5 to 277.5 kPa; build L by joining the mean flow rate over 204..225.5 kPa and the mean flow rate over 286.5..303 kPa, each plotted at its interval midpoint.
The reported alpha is 5.1 kPa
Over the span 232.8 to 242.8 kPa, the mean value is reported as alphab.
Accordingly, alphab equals 4.47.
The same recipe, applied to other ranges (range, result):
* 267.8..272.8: 6.15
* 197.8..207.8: 7.2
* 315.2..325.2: 4.71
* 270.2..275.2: 6.44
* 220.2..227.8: 5.91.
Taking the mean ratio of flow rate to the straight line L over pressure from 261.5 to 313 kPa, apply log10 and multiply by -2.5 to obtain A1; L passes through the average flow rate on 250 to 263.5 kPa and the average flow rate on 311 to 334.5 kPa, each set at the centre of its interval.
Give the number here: -0.19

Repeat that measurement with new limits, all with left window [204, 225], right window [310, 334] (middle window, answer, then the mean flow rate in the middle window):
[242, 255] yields 0.41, 4.08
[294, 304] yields 0.33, 3.8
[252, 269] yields 0.35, 4.17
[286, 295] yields 0.10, 4.8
